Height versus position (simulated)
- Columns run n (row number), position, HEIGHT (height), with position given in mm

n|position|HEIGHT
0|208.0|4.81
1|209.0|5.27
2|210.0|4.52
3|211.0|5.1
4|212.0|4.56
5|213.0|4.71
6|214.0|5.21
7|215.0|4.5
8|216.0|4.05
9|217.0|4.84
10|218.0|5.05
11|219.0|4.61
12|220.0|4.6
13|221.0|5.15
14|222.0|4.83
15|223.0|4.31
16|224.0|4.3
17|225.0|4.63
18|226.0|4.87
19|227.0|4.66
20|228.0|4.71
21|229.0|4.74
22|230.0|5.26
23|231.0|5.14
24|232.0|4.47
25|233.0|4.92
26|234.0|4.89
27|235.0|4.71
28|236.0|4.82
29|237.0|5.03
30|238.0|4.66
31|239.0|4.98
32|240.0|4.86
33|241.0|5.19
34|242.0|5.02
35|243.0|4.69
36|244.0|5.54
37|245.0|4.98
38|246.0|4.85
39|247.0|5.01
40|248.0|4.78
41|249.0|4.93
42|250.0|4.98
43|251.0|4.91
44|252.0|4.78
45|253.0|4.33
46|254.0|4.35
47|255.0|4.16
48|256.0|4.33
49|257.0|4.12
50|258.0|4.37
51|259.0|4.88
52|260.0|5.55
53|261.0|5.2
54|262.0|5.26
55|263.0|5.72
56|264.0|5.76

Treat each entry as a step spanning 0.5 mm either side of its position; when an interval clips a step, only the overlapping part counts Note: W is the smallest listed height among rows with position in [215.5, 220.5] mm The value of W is 4.05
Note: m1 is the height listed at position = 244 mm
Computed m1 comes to 5.54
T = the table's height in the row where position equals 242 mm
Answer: 5.02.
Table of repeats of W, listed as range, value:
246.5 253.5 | 4.33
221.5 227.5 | 4.3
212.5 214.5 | 4.71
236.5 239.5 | 4.66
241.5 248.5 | 4.69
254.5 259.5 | 4.12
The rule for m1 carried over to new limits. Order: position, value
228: 4.71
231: 5.14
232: 4.47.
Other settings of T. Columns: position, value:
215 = 4.5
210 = 4.52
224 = 4.3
